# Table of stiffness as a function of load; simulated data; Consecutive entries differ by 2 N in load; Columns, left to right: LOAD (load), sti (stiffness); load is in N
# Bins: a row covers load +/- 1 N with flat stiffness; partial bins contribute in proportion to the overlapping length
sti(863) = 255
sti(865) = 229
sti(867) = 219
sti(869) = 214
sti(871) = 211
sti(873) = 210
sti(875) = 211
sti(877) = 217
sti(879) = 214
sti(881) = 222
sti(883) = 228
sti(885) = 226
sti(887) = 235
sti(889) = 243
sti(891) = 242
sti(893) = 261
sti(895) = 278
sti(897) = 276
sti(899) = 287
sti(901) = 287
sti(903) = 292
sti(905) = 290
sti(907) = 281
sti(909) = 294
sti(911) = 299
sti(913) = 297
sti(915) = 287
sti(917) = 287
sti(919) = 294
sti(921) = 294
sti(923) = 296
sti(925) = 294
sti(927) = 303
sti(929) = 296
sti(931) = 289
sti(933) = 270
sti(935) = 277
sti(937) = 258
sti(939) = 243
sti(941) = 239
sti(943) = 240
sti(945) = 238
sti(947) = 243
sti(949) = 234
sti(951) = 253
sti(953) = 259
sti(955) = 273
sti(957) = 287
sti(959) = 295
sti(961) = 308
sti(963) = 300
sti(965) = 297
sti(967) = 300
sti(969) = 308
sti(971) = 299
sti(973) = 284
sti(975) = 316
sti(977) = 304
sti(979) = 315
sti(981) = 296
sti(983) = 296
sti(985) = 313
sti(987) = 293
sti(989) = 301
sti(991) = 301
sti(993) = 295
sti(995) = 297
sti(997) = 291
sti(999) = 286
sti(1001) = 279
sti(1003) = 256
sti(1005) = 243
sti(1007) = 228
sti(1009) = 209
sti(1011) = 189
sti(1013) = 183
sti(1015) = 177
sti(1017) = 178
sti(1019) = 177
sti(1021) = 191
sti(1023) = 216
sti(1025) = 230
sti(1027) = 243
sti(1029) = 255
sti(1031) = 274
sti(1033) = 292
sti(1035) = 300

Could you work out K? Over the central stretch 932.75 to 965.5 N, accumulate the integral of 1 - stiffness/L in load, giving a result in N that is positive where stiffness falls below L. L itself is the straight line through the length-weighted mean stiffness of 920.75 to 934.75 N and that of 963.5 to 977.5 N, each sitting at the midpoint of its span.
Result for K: 3.4 N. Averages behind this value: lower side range 291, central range 265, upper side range 301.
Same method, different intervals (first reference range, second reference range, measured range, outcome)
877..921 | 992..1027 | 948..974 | -4.0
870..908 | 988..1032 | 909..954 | -5.0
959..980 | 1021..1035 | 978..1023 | 3.8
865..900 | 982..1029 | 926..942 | -2.1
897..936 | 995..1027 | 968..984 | -3.4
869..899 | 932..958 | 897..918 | -4.0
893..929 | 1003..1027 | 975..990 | -4.6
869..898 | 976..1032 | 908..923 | -3.4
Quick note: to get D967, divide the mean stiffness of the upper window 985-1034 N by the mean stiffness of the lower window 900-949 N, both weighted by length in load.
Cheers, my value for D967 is 0.89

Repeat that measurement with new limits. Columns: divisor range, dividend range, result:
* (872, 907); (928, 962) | 1.06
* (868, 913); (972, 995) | 1.20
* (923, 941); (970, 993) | 1.09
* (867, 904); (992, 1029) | 0.96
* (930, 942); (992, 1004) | 1.08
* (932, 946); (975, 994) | 1.20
